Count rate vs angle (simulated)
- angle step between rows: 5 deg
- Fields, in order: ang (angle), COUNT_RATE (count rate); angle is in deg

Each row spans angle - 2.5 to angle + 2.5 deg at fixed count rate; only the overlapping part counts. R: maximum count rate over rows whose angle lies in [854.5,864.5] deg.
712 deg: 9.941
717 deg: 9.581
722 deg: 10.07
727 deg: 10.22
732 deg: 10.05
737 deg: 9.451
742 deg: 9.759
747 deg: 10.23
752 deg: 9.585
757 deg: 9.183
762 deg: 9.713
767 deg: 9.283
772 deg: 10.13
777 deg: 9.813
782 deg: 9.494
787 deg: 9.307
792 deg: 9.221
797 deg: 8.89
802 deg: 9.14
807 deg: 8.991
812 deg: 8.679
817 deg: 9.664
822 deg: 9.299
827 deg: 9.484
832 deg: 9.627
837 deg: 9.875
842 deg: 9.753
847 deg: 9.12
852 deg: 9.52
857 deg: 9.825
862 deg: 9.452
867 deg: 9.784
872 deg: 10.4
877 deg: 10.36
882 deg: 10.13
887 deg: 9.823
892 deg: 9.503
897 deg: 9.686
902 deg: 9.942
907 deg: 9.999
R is 9.825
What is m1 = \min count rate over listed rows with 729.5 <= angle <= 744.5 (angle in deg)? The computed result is 9.451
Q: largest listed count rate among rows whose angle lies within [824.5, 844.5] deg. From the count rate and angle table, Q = 9.875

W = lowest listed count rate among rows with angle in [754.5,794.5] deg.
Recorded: 9.183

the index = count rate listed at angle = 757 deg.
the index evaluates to 9.183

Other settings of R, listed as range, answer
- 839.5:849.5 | 9.753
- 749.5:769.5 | 9.713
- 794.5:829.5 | 9.664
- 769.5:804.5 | 10.13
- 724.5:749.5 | 10.23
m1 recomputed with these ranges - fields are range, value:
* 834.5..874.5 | 9.12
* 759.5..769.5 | 9.283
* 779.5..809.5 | 8.89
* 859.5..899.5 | 9.452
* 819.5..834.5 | 9.299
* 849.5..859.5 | 9.52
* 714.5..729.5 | 9.581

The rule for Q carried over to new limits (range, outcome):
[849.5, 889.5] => 10.4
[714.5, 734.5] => 10.22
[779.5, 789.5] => 9.494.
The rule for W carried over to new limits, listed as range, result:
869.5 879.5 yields 10.36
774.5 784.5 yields 9.494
